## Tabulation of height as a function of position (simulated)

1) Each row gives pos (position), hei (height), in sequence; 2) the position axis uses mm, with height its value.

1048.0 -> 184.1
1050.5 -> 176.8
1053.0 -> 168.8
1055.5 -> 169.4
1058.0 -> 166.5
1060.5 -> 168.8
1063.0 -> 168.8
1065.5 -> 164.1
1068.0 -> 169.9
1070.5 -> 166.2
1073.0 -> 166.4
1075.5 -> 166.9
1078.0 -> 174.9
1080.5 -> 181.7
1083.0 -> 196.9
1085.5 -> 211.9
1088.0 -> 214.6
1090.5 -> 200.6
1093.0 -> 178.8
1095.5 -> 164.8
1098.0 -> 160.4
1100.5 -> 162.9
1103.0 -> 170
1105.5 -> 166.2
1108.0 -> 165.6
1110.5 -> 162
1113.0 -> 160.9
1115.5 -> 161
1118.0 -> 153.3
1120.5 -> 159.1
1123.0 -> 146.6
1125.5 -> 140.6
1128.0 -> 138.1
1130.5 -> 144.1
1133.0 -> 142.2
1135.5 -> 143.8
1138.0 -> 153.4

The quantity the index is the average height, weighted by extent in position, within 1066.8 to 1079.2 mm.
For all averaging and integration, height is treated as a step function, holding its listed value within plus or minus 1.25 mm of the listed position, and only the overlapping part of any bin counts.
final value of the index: 169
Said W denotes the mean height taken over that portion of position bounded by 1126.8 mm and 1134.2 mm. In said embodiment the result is 141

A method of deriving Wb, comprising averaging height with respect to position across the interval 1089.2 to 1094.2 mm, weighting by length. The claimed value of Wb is 190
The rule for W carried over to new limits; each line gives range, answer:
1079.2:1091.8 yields 201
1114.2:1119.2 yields 157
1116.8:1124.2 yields 153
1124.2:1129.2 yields 139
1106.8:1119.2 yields 161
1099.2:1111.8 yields 165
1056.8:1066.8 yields 167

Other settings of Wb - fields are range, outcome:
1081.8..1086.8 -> 205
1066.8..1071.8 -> 168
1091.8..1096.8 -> 172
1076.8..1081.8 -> 179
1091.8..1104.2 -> 167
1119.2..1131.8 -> 146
